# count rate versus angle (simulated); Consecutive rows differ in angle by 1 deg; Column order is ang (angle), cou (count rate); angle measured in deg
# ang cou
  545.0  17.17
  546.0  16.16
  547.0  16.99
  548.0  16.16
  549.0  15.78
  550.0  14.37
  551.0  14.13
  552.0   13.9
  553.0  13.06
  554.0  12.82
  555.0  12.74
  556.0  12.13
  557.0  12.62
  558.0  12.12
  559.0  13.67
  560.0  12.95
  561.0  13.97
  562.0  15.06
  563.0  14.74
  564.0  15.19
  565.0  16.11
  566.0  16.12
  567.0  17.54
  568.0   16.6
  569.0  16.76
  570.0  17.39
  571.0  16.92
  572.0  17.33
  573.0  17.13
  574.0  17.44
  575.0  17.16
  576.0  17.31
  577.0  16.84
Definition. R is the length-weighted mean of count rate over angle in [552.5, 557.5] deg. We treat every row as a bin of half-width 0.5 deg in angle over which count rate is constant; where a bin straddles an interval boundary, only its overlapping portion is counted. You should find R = 12.7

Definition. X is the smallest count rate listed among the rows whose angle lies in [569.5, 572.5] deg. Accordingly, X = 16.92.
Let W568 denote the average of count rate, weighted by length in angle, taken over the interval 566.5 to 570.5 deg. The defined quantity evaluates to 17.1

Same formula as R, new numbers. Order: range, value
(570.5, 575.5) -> 17.2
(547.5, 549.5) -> 16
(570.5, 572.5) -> 17.1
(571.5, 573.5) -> 17.2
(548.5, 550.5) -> 15.1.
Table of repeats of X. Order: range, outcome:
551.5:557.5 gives 12.13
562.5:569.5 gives 14.74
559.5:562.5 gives 12.95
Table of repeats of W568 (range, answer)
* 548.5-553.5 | 14.2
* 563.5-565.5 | 15.6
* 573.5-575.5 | 17.3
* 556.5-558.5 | 12.4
